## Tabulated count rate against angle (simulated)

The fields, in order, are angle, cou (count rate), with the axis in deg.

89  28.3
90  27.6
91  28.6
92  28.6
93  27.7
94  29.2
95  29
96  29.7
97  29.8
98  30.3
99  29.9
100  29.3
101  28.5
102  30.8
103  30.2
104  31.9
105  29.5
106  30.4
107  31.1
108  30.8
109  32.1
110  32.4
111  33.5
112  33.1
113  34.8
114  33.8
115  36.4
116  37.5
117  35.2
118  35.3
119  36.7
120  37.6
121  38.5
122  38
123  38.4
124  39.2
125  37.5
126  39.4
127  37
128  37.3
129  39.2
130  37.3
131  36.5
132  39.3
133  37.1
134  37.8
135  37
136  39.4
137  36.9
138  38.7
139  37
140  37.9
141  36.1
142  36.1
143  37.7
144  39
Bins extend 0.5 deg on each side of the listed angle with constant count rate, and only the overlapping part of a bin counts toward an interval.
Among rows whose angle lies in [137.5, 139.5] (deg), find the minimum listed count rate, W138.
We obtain 37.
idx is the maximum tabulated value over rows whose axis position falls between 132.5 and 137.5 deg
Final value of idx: 39.4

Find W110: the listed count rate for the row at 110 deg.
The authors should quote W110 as 32.4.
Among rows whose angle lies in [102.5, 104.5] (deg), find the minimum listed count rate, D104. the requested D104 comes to 30.2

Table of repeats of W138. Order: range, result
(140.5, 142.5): 36.1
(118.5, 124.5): 36.7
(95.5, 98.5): 29.7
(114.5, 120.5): 35.2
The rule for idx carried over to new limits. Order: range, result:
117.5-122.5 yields 38.5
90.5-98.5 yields 30.3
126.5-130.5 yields 39.2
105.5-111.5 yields 33.5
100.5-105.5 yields 31.9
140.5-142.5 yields 36.1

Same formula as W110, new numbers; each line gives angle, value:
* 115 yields 36.4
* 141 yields 36.1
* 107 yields 31.1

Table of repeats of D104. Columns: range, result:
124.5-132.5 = 36.5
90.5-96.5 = 27.7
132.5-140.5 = 36.9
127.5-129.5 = 37.3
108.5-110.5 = 32.1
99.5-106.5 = 28.5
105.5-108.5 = 30.4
